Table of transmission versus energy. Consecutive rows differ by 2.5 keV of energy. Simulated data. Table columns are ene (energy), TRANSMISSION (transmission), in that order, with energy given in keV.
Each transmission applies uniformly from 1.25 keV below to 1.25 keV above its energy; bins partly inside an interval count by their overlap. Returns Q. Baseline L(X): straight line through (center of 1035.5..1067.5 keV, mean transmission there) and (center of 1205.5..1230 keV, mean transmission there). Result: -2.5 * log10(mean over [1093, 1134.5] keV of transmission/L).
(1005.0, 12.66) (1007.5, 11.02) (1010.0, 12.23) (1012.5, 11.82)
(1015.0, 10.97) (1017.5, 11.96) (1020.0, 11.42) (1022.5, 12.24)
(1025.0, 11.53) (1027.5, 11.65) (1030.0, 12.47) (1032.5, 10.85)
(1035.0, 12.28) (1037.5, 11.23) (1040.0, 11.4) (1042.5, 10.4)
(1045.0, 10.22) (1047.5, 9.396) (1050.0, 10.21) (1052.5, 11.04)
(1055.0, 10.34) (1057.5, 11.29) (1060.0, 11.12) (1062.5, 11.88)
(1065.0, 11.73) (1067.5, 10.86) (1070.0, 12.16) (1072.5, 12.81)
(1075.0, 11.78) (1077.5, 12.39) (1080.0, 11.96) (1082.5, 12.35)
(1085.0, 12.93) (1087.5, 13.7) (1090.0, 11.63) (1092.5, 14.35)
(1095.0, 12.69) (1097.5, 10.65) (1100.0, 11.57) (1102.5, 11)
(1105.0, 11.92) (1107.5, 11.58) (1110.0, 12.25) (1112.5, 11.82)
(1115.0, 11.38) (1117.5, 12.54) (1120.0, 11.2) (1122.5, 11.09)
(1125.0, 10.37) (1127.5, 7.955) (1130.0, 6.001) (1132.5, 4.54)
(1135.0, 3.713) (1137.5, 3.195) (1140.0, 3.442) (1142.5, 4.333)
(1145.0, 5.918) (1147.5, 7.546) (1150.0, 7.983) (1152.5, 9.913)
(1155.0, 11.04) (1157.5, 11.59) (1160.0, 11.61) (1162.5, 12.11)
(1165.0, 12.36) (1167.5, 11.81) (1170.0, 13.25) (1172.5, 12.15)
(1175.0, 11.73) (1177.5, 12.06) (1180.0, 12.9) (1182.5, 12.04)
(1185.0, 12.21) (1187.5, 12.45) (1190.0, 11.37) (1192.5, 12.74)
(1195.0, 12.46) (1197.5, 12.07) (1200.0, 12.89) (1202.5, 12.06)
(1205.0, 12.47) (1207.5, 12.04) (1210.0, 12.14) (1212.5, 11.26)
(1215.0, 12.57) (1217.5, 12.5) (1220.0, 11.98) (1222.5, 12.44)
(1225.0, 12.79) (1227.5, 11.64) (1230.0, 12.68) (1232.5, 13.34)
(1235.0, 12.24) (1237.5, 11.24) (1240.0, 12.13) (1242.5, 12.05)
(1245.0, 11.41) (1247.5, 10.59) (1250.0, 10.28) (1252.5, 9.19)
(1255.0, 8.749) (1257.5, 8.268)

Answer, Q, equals 0.09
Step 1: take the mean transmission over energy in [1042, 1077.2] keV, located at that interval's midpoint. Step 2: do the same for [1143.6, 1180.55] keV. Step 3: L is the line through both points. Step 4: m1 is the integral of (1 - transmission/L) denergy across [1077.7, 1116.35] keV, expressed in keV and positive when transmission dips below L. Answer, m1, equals -3.8 keV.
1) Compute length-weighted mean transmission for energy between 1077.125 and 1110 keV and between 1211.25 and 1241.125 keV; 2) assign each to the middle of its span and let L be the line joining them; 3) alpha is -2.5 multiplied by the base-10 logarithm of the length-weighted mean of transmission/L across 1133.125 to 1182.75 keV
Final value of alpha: 0.28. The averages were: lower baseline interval 12.2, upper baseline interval 12.2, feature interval 9.42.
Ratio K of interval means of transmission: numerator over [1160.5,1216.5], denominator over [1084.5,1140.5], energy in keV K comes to 1.21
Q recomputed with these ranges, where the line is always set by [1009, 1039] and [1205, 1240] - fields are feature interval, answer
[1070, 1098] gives -0.057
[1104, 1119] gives 0.003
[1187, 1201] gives -0.014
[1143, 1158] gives 0.361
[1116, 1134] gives 0.303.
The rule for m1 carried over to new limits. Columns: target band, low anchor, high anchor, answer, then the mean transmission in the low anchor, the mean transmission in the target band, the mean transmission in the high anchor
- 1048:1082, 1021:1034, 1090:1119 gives 1.1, 11.8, 11.5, 12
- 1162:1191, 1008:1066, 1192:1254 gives -1.1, 11.3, 12.2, 11.9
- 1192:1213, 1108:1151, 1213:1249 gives -2.5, 8.02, 12.3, 12.1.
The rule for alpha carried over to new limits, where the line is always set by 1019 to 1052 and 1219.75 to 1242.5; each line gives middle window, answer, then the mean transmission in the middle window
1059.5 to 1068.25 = -0.01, 11.5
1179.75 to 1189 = -0.03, 12.3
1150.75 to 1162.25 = 0.08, 11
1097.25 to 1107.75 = 0.02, 11.4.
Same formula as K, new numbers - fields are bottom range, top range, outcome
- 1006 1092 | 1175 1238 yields 1.06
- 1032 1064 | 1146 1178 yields 1.02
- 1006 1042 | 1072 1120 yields 1.04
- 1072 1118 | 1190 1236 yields 1.01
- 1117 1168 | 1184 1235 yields 1.45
